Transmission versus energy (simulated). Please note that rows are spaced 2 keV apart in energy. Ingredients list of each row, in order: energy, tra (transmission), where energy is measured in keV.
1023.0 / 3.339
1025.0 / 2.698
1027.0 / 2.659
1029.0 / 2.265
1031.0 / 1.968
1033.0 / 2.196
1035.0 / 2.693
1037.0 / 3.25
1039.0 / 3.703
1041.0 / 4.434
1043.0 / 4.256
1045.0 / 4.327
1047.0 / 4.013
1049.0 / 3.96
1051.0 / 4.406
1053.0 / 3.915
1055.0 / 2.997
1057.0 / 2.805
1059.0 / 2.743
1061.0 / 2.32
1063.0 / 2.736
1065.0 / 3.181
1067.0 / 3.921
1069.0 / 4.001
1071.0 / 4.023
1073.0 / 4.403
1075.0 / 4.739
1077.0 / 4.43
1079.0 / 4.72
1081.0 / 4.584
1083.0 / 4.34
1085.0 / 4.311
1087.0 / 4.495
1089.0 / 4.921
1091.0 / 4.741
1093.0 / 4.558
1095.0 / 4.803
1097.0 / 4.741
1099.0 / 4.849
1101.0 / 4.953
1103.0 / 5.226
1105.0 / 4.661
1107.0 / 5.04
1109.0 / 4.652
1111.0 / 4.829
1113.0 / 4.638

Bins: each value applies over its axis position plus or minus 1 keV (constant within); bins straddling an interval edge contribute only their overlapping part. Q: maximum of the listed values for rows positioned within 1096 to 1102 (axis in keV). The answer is 4.953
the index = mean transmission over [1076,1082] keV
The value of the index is 4.58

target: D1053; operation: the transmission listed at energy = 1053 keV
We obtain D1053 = 3.915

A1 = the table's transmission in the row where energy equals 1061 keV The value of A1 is 2.32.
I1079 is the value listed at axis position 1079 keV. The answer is 4.72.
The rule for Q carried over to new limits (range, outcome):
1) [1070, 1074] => 4.403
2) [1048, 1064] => 4.406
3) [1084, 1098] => 4.921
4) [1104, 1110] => 5.04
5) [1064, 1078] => 4.739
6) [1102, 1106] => 5.226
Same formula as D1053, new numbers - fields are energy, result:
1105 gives 4.661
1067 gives 3.921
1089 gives 4.921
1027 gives 2.659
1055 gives 2.997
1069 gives 4.001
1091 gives 4.741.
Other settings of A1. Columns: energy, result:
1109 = 4.652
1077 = 4.43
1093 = 4.558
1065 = 3.181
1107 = 5.04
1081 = 4.584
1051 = 4.406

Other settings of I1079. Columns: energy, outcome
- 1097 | 4.741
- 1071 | 4.023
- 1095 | 4.803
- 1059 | 2.743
